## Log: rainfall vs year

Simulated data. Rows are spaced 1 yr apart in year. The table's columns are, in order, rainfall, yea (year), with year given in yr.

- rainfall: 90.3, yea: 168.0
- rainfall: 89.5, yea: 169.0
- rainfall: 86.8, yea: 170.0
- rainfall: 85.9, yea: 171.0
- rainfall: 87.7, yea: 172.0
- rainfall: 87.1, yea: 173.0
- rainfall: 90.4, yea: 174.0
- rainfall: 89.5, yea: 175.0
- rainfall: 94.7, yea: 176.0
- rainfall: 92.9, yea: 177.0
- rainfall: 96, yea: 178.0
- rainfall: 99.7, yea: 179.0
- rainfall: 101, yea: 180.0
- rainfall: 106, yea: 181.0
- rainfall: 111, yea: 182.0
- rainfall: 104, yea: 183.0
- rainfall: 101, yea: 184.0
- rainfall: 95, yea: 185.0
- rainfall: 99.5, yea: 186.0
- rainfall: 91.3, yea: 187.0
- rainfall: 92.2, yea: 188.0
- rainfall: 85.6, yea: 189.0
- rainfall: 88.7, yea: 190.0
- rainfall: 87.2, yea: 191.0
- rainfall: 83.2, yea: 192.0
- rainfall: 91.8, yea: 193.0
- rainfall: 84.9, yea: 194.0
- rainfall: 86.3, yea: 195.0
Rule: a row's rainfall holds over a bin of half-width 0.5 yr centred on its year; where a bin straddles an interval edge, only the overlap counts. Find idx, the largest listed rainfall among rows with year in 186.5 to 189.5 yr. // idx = 92.2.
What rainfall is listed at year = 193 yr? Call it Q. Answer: 91.8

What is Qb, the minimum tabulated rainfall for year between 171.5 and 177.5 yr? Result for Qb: 87.1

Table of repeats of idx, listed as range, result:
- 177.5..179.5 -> 99.7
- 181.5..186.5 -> 111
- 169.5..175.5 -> 90.4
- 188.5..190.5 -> 88.7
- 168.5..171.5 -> 89.5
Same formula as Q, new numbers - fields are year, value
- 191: 87.2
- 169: 89.5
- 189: 85.6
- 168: 90.3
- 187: 91.3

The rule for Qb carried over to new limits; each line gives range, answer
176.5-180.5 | 92.9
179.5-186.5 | 95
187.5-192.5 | 83.2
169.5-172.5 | 85.9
